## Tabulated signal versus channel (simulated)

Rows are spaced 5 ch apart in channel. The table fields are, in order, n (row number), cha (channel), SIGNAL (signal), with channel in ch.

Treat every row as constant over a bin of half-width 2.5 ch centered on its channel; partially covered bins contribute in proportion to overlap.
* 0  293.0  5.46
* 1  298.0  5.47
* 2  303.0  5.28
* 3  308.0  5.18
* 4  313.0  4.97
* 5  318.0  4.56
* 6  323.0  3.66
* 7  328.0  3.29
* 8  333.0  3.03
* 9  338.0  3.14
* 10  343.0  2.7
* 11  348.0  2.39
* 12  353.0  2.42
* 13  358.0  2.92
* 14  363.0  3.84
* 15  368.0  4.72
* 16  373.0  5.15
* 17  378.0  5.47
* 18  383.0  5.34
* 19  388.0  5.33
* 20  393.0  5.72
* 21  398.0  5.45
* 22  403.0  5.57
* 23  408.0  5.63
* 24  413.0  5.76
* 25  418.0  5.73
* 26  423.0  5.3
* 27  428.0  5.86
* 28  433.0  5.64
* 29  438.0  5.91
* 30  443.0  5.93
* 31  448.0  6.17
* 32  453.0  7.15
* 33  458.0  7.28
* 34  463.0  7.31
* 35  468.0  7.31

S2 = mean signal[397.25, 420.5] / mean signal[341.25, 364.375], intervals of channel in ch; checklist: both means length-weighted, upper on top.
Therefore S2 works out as 2.01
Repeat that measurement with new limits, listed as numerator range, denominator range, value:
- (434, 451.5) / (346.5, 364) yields 2.13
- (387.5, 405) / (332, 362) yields 1.97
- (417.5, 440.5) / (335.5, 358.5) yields 2.11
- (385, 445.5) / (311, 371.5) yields 1.62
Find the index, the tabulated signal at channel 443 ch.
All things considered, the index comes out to 5.93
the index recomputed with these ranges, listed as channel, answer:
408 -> 5.63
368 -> 4.72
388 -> 5.33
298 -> 5.47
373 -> 5.15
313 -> 4.97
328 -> 3.29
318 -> 4.56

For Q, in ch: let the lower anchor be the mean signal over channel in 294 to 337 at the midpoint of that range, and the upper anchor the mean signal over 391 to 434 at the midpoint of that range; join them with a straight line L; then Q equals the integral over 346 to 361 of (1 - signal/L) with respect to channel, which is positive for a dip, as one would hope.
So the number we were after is 7.0 ch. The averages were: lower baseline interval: 4.42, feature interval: 2.62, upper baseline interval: 5.63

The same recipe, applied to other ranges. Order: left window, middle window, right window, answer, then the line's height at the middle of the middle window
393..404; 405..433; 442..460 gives 1.55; 5.99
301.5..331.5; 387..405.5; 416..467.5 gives 0.21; 5.6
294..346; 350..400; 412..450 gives 3.93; 4.96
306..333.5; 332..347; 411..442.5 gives 5.26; 4.46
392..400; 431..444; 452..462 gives 1.72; 6.7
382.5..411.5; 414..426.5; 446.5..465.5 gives 1.10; 6.12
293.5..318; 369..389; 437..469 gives 2.27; 5.95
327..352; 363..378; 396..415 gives -2.47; 4.15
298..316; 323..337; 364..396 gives 5.24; 5.19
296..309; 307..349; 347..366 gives 6.16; 4.21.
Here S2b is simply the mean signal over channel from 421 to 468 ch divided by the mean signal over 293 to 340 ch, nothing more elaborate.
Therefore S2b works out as 1.46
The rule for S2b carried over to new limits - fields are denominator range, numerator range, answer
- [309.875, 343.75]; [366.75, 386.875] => 1.41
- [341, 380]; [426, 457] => 1.67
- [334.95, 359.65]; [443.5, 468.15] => 2.55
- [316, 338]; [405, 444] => 1.60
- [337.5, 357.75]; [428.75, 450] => 2.23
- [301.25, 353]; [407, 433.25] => 1.52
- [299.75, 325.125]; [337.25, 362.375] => 0.58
